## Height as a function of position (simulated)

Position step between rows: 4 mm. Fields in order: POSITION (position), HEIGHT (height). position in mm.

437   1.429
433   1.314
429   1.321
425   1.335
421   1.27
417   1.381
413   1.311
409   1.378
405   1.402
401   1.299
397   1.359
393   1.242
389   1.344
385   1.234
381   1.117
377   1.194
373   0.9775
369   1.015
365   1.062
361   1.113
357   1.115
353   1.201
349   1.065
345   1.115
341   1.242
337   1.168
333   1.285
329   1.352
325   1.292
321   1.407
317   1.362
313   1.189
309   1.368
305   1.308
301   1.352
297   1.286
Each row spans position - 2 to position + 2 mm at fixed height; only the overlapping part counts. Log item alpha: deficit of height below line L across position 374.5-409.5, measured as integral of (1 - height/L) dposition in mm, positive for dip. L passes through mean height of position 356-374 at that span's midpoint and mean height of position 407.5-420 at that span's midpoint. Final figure -1.6 mm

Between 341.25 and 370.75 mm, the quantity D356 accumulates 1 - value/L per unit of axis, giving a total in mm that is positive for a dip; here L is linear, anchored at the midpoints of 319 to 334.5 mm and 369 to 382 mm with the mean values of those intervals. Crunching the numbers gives 1.9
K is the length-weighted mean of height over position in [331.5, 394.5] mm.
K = 1.15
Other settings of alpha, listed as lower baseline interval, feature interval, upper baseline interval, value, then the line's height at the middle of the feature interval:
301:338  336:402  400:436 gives 7.87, 1.32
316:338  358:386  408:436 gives 4.77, 1.32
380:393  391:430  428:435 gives -1.46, 1.28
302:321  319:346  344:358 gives -1.20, 1.22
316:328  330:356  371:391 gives 2.14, 1.29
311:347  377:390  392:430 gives 0.93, 1.31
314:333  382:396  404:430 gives 0.75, 1.34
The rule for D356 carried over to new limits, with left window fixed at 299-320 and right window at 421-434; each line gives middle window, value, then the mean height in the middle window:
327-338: 0.35 mm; 1.28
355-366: 1.82 mm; 1.1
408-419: -0.32 mm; 1.35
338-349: 1.35 mm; 1.16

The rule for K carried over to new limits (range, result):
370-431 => 1.27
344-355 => 1.13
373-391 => 1.2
